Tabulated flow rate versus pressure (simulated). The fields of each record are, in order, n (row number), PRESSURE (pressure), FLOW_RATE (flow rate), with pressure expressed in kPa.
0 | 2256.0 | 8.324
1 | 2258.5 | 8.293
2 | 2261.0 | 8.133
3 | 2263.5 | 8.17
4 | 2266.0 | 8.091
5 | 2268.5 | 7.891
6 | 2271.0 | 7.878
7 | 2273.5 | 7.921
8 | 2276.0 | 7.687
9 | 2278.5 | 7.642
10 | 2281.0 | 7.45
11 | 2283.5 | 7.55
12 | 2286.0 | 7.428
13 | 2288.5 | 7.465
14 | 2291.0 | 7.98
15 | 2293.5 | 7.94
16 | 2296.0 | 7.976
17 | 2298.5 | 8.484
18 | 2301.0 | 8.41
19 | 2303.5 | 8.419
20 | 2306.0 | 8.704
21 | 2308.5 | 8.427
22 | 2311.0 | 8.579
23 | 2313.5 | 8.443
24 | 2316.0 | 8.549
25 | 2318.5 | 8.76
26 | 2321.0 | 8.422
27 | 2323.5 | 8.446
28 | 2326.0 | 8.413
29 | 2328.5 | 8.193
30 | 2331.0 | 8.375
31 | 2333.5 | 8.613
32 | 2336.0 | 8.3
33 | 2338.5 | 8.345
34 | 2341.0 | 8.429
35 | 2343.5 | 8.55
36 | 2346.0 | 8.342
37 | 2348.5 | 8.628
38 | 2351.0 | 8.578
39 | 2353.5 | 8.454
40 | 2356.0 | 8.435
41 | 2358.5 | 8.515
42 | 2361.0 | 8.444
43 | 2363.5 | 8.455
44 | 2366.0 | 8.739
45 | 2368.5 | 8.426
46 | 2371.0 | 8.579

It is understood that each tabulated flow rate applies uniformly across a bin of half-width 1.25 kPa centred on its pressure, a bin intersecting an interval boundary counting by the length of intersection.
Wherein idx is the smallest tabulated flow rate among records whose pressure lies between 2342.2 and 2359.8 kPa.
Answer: 8.342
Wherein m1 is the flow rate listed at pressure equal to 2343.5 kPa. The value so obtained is 8.55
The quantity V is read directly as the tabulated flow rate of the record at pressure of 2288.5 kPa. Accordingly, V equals 7.465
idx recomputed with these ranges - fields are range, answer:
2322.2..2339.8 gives 8.193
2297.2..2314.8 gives 8.41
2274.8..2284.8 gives 7.45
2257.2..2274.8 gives 7.878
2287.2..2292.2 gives 7.465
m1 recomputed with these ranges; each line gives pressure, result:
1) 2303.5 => 8.419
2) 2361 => 8.444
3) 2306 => 8.704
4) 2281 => 7.45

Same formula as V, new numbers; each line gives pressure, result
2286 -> 7.428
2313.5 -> 8.443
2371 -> 8.579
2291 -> 7.98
